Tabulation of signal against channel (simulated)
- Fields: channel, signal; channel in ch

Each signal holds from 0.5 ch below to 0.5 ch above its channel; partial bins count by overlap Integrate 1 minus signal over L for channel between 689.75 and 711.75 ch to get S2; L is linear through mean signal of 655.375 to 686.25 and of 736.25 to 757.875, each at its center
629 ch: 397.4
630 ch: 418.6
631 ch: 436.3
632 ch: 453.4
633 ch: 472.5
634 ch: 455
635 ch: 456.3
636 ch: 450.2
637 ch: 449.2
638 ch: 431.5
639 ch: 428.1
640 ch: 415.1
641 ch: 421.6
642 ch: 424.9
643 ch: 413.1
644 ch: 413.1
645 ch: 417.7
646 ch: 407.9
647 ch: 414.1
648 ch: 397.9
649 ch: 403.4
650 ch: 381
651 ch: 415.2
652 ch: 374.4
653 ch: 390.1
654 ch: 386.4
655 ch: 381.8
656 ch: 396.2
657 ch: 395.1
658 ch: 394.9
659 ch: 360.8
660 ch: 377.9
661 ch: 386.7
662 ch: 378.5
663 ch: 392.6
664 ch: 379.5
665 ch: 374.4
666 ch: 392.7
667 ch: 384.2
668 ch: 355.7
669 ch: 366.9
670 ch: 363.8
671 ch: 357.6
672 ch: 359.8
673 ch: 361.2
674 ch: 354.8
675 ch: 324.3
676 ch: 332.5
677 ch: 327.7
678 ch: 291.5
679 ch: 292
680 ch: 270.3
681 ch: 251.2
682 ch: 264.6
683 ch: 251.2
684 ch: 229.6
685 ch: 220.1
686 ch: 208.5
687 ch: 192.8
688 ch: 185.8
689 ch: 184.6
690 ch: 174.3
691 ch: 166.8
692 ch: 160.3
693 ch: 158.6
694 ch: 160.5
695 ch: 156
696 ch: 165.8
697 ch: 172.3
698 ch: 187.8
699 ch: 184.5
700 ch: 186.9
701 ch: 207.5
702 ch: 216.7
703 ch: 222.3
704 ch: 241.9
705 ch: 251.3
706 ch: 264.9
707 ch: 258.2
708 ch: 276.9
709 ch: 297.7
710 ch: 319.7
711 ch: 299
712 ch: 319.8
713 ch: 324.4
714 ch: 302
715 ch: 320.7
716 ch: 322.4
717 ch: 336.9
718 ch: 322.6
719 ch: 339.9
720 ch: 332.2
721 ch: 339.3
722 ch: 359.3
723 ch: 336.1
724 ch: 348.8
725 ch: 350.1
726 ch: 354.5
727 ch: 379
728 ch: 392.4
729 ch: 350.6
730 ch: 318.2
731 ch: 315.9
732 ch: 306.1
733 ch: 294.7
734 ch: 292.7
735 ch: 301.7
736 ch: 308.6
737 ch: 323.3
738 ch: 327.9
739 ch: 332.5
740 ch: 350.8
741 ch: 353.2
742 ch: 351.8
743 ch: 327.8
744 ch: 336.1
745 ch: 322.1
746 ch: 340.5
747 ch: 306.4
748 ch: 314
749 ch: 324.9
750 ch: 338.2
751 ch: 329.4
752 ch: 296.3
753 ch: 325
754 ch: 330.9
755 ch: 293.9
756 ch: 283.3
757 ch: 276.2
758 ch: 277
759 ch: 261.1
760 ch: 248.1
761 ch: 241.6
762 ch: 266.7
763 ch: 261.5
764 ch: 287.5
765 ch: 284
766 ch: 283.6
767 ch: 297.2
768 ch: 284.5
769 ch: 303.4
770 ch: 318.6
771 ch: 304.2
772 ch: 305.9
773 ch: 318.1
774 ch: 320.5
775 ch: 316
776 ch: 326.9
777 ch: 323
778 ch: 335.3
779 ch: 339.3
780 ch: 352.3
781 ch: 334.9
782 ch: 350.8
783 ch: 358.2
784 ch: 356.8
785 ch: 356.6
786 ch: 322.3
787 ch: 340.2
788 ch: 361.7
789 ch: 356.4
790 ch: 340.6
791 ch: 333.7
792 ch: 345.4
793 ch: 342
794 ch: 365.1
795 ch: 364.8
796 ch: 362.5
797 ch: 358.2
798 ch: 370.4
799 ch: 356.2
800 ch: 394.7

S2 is 7.6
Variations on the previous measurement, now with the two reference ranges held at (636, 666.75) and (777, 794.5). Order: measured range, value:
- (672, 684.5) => 2.93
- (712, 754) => 4.23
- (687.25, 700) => 7.01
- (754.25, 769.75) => 3.37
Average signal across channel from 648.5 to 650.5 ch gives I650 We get 392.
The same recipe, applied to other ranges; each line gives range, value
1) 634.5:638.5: 447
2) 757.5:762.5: 259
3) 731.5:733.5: 300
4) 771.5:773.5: 312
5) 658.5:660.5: 369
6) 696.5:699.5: 182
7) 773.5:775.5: 318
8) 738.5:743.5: 343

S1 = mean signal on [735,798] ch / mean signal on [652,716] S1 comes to 1.11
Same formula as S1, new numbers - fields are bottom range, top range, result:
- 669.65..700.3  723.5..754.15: 1.37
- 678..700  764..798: 1.63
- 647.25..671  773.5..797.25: 0.90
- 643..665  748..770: 0.74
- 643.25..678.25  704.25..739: 0.85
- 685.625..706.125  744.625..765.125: 1.54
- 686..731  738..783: 1.17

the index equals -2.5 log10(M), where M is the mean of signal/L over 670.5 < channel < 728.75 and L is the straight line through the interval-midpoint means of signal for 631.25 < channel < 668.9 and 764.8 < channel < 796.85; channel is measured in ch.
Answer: 0.353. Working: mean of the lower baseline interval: 406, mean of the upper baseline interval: 332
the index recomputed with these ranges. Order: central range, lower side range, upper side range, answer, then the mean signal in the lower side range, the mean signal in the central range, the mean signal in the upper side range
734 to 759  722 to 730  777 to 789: 0.112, 356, 318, 346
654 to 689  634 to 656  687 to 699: -0.164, 414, 327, 172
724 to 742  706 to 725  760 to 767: -0.109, 319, 333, 271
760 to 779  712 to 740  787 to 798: 0.159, 331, 299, 353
